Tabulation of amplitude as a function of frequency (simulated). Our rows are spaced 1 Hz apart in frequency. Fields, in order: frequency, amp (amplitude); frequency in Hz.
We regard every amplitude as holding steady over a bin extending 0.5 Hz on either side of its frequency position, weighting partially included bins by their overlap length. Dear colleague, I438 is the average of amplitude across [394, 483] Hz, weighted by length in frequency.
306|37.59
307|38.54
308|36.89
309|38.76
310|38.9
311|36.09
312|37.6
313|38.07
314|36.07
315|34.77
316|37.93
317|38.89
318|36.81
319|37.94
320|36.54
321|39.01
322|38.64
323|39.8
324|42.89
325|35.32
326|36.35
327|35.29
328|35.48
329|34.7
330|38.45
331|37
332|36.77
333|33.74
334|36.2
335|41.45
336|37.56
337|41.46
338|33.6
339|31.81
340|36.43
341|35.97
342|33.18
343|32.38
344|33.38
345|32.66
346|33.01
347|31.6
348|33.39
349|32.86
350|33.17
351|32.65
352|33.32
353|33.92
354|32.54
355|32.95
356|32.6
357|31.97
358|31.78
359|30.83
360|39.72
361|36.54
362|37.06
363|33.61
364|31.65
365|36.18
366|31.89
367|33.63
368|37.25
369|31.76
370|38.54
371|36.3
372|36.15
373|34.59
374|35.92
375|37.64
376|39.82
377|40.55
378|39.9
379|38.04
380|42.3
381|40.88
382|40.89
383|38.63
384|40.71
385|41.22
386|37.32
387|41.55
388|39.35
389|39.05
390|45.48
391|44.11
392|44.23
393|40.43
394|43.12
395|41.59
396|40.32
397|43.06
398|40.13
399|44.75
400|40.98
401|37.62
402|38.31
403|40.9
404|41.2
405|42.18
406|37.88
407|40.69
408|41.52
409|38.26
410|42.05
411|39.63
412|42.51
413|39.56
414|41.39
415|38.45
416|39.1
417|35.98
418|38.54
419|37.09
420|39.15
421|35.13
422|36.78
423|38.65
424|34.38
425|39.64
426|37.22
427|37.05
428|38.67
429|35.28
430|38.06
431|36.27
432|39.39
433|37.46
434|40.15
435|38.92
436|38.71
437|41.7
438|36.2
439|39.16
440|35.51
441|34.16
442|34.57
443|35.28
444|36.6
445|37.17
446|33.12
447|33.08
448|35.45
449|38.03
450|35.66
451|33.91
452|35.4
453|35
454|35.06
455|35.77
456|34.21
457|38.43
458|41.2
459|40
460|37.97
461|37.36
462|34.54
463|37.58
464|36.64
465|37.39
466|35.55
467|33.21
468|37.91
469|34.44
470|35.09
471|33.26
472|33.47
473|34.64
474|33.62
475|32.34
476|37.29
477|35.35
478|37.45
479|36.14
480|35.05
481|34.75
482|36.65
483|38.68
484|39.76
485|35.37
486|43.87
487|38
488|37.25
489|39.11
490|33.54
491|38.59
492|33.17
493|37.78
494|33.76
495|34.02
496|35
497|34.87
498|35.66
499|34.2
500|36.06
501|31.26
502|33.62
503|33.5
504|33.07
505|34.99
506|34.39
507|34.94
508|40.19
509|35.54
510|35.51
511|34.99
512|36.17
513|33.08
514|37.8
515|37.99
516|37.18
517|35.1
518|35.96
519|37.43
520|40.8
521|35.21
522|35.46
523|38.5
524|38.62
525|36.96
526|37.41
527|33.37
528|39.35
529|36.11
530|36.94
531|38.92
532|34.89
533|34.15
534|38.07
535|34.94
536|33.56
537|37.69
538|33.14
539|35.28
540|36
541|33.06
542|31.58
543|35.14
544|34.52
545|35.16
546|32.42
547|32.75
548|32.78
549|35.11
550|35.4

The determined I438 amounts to 37.5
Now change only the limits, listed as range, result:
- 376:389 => 40.1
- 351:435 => 38.2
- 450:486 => 36.1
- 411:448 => 37.5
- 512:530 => 36.8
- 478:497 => 36.7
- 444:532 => 36.1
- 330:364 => 34.5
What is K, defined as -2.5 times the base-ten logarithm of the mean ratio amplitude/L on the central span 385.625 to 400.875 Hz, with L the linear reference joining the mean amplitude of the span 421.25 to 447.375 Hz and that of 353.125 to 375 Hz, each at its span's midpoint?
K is -0.17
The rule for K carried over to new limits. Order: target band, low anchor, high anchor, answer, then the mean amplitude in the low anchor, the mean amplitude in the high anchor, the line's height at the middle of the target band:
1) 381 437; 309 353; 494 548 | -0.111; 36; 35.5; 35.8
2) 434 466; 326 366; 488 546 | -0.042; 34.6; 35.7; 35.2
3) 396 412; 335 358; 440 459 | -0.165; 33.9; 35.8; 34.9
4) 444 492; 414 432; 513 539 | 0.026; 37.5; 36.5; 37.1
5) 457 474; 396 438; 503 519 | 0.034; 39.1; 35.8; 37.4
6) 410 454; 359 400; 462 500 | 0.001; 38.8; 35.9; 37.3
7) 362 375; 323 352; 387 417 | 0.090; 35.4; 40.9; 38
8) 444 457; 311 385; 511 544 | 0.023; 36.1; 36.1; 36.1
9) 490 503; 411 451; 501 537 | 0.052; 37.4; 36.1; 36.4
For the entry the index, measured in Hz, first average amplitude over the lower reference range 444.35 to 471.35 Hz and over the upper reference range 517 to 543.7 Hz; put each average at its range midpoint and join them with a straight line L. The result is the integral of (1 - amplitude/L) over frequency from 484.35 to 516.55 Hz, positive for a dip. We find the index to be 0.2 Hz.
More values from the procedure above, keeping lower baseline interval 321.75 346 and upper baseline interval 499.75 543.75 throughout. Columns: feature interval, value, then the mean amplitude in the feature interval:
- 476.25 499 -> -0.42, 36.5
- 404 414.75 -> -1.35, 40.5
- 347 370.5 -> 1.48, 33.9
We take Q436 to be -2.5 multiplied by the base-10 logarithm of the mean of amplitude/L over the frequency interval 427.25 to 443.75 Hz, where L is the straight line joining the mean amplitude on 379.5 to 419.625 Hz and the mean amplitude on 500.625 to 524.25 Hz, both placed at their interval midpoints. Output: 0.046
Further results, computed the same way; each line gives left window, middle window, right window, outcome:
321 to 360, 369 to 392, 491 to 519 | -0.126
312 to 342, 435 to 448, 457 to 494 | 0.008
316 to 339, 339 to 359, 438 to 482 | 0.125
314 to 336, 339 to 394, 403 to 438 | 0.046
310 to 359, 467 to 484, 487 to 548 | 0.004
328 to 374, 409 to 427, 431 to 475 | -0.081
